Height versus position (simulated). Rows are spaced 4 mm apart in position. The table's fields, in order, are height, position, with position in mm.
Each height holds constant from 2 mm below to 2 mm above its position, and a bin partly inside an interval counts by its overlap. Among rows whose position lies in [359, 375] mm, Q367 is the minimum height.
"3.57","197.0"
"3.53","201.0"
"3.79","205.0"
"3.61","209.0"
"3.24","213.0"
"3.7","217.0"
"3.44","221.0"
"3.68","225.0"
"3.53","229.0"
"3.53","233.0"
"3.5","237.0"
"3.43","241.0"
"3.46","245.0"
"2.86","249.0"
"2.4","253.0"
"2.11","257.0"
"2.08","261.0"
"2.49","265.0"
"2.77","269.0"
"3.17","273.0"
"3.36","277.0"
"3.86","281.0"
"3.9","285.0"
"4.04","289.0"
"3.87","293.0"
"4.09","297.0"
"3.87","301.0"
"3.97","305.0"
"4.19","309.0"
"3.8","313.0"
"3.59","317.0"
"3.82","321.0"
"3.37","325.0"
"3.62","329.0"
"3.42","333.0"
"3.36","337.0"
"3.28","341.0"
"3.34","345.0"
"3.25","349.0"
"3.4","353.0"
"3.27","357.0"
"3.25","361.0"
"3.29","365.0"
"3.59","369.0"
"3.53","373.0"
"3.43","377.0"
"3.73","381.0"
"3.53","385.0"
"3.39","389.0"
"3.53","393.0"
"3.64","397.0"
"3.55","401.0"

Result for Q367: 3.25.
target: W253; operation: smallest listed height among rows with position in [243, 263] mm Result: 2.08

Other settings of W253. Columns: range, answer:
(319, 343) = 3.28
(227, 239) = 3.5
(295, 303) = 3.87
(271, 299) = 3.17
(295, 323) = 3.59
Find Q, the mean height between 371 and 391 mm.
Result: 3.52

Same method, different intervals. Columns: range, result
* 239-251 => 3.25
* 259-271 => 2.45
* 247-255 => 2.63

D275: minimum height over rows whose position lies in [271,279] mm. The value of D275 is 3.17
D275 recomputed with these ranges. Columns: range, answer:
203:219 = 3.24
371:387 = 3.43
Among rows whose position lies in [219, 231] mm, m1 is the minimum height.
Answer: 3.44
